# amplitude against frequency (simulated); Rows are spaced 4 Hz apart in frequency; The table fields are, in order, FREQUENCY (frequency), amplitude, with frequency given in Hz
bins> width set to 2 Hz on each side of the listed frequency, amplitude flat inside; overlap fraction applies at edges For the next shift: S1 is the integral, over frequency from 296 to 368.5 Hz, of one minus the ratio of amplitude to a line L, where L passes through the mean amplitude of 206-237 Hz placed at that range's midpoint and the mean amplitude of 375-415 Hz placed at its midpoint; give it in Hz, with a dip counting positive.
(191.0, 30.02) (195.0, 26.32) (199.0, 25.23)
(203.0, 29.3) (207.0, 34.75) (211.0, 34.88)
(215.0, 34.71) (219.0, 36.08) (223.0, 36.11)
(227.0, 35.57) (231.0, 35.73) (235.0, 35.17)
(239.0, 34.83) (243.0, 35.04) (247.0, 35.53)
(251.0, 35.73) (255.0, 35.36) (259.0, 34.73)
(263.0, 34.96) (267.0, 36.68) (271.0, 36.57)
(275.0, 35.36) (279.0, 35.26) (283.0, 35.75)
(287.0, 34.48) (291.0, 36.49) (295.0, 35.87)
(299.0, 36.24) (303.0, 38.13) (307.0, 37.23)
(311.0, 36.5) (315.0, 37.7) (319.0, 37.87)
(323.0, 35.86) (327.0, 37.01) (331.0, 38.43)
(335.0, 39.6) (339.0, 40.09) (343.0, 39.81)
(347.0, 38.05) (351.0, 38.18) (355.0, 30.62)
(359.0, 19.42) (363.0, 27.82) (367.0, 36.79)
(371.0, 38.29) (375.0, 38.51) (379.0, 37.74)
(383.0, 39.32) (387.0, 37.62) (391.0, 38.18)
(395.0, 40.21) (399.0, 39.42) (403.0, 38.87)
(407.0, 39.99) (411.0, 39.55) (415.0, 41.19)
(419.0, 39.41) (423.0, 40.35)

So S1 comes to 3.6 Hz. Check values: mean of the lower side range 35.4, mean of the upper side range 39.1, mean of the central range 35.8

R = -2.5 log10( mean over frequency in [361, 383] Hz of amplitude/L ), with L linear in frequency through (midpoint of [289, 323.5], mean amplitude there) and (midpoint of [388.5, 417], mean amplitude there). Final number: 0.08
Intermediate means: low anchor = 36.9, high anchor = 39.6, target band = 36.1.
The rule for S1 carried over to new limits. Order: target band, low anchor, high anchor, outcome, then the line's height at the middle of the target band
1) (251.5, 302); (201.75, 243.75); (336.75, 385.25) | -0.92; 35.1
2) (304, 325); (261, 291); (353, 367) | -3.40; 31.9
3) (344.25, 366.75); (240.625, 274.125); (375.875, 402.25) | 3.76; 37.9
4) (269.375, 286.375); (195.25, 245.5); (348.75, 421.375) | -0.42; 34.8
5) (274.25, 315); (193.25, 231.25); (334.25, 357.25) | -0.67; 35.6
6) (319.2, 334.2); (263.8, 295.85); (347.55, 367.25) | -2.20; 32.6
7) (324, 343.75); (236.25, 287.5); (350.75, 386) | -2.49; 34.4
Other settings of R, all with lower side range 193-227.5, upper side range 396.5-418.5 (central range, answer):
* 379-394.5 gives 0.015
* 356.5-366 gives 0.441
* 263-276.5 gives -0.043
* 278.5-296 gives -0.009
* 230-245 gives -0.055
